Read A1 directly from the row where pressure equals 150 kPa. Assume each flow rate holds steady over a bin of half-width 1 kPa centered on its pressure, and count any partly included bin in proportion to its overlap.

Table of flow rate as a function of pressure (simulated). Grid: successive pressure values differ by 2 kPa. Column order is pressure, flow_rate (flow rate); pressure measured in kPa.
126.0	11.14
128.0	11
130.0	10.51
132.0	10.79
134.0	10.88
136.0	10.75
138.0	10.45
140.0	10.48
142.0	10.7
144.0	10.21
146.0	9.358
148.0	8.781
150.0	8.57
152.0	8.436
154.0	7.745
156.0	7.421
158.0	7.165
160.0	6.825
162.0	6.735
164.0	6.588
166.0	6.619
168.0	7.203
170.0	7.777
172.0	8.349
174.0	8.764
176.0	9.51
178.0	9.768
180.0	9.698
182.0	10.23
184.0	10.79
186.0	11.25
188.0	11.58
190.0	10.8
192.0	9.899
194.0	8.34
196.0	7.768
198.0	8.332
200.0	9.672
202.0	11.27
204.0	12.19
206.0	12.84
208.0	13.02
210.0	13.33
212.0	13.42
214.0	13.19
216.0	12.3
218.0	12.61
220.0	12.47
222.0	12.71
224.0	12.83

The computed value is 8.57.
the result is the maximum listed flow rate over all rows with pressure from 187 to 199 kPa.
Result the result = 11.58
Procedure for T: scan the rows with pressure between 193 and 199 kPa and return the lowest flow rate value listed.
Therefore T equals 7.768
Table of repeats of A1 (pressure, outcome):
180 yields 9.698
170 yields 7.777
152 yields 8.436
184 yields 10.79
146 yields 9.358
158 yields 7.165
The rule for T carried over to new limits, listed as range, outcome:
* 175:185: 9.51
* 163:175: 6.588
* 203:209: 12.19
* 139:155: 7.745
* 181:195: 8.34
